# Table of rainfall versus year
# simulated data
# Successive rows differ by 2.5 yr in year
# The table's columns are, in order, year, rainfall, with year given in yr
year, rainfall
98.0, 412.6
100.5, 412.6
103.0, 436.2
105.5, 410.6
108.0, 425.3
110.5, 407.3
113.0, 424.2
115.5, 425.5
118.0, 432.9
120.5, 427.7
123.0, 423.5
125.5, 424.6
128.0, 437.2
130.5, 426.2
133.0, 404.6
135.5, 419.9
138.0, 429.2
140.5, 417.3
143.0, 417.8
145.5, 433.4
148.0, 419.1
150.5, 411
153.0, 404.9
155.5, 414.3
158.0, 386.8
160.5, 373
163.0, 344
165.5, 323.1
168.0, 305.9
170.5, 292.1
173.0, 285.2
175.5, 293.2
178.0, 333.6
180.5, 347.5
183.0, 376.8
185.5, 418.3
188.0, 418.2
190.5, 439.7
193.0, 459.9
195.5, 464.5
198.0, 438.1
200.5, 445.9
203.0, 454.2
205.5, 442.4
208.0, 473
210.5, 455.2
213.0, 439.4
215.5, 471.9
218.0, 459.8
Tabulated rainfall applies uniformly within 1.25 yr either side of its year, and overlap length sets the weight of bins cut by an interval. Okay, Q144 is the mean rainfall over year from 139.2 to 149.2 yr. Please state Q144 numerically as 422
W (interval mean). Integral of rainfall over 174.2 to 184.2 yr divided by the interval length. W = 337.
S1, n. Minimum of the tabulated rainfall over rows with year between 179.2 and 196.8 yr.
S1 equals 347.5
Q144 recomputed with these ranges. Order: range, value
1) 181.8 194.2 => 423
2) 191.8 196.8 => 462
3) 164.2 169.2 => 315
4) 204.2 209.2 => 458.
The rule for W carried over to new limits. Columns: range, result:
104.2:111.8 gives 415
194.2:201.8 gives 450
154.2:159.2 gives 401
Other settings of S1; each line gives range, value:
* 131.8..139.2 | 404.6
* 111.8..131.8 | 423.5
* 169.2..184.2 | 285.2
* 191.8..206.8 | 438.1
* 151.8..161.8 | 373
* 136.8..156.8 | 404.9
